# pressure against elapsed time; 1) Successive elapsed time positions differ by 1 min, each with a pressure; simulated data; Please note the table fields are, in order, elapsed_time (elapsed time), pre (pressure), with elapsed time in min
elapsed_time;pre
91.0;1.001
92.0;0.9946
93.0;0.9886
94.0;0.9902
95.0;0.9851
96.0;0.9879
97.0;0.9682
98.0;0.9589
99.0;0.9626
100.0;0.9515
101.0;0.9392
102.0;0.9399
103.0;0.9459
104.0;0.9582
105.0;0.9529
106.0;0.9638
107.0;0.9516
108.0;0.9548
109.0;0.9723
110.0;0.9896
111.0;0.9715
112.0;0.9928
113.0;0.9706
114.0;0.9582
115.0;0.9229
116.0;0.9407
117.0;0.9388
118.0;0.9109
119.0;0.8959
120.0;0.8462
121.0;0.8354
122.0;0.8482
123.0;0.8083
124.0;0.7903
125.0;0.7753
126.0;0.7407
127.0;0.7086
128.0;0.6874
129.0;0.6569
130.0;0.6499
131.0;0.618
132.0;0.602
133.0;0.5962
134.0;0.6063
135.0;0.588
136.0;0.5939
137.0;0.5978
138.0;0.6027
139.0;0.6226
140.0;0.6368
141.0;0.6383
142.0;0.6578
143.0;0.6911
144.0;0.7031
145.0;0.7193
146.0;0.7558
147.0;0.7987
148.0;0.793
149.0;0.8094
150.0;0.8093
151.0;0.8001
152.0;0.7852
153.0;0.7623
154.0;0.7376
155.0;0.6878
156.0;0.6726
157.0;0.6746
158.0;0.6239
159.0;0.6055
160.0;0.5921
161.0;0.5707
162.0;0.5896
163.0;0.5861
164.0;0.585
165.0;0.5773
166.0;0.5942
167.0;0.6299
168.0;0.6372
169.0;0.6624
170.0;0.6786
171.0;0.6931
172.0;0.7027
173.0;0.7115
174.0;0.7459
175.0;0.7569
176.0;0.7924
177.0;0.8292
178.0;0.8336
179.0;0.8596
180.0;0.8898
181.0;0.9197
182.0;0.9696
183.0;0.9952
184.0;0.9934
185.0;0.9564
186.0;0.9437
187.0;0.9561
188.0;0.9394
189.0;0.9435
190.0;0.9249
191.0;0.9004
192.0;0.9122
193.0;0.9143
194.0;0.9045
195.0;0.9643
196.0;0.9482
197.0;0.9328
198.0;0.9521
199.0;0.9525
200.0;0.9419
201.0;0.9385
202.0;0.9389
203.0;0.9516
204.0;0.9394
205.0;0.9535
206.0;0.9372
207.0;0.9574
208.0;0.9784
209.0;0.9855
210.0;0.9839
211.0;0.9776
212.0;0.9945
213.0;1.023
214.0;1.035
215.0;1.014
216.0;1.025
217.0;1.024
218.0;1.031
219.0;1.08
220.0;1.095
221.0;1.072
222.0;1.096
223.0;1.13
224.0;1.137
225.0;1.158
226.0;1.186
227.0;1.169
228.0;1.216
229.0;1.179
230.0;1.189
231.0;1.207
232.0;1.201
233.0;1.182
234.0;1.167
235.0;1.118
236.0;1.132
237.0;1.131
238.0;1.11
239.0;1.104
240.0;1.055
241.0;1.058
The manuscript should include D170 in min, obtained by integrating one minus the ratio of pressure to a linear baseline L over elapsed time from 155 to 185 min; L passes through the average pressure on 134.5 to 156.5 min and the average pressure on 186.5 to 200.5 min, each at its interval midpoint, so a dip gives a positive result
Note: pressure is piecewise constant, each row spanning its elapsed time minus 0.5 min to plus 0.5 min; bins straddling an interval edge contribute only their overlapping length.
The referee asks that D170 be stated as 3.6 min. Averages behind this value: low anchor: 0.703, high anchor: 0.935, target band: 0.726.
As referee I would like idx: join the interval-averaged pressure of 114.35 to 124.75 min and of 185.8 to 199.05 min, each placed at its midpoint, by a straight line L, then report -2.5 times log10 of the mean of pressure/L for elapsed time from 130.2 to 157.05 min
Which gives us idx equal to 0.28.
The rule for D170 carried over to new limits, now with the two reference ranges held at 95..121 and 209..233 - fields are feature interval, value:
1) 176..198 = 2.70 min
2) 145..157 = 2.93 min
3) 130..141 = 4.18 min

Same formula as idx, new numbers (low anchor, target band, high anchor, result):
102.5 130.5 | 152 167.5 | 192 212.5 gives 0.391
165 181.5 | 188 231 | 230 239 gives -0.032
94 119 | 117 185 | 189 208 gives 0.291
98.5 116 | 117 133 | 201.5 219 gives 0.259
